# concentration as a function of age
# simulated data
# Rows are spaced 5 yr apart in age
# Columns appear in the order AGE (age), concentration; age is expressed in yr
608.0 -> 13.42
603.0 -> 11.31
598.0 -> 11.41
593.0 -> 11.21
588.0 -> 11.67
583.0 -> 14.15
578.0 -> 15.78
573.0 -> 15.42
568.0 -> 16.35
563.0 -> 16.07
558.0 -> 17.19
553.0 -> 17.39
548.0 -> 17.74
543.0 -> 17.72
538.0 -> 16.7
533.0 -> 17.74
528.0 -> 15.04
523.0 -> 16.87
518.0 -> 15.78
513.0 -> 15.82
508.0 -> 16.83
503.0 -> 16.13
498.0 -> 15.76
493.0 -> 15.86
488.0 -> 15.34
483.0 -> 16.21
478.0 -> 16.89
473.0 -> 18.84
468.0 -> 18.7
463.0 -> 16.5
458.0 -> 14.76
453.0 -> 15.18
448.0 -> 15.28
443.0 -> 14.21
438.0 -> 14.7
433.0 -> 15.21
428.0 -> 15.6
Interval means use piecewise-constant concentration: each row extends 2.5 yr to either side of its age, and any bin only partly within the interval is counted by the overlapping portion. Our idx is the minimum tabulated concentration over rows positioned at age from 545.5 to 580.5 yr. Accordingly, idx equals 15.42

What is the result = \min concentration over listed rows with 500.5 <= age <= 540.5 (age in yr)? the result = 15.04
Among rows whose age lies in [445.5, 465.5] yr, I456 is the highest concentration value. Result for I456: 16.5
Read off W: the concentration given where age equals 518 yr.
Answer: 15.78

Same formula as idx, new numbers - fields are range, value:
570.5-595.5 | 11.21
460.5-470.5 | 16.5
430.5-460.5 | 14.21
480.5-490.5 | 15.34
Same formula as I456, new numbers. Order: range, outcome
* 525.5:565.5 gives 17.74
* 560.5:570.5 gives 16.35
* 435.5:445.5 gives 14.7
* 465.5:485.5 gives 18.84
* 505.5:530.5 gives 16.87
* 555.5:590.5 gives 17.19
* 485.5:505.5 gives 16.13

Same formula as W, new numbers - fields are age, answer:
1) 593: 11.21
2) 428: 15.6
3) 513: 15.82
